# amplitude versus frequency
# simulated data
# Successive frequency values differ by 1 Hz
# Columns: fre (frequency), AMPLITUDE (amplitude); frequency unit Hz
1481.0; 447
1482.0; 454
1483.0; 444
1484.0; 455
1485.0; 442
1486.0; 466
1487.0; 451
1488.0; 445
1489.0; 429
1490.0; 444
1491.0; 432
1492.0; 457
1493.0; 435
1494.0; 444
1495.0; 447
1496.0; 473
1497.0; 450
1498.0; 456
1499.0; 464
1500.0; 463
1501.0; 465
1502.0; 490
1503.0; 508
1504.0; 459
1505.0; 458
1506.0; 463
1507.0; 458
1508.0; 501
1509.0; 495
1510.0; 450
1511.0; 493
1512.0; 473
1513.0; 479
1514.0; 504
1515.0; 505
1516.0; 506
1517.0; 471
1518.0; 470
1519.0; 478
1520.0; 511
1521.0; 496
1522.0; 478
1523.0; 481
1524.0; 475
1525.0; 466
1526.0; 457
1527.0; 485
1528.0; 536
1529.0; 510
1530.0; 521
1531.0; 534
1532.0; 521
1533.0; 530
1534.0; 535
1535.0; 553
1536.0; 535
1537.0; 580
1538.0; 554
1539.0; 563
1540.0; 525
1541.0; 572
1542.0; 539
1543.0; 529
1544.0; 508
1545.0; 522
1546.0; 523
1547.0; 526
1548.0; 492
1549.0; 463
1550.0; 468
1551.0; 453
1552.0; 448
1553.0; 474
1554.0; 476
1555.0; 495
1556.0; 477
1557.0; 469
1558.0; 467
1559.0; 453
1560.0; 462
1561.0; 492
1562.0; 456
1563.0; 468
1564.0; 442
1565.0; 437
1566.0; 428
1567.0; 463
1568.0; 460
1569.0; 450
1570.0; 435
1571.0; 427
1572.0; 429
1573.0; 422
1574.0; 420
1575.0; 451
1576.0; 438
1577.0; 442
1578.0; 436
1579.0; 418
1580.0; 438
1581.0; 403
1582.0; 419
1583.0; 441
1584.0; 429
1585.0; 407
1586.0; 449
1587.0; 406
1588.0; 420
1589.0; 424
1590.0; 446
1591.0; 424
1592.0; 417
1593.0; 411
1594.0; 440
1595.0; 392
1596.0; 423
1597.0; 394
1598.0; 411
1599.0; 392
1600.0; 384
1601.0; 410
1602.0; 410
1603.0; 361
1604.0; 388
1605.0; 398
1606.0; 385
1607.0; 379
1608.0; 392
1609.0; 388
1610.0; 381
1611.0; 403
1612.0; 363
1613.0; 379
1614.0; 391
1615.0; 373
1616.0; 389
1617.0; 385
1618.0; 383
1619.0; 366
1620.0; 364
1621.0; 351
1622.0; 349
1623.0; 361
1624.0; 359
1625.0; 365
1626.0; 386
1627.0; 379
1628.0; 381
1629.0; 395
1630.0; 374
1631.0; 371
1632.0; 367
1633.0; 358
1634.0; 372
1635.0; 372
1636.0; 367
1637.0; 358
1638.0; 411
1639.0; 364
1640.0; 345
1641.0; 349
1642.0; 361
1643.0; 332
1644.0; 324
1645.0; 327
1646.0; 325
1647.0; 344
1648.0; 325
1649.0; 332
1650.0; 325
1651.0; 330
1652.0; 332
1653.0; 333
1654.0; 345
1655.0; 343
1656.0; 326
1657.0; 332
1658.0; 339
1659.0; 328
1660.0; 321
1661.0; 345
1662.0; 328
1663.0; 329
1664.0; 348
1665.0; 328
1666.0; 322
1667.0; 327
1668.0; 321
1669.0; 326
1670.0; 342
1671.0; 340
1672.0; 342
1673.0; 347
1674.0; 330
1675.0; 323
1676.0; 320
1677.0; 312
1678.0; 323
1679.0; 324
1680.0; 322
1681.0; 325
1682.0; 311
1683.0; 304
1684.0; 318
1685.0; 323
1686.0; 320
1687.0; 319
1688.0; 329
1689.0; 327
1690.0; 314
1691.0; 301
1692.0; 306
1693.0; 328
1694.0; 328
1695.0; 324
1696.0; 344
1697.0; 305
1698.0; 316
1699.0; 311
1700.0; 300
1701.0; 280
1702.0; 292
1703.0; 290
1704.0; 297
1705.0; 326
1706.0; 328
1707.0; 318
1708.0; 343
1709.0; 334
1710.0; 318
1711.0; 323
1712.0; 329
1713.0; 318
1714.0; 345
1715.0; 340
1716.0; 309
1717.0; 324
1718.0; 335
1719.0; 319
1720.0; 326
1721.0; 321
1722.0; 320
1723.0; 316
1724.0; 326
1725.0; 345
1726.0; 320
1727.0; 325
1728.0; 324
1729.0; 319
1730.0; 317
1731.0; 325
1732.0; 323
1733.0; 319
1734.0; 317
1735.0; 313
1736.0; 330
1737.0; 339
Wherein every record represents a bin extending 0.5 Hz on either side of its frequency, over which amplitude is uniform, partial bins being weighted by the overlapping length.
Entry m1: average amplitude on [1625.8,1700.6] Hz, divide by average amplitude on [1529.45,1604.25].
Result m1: 0.7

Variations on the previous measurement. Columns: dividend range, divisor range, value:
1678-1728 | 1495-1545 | 0.64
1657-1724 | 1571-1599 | 0.76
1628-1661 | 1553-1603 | 0.80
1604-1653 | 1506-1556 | 0.73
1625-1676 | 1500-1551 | 0.69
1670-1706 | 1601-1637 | 0.84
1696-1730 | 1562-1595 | 0.74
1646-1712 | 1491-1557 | 0.66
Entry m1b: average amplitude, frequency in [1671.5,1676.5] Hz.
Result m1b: 332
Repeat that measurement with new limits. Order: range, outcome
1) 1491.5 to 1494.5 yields 445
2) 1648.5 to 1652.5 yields 330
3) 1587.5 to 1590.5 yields 430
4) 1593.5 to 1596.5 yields 418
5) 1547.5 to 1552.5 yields 465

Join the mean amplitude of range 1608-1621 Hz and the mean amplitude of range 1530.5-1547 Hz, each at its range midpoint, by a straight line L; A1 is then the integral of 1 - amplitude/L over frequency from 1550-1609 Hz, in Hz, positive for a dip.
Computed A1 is 2.84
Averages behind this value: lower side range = 539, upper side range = 380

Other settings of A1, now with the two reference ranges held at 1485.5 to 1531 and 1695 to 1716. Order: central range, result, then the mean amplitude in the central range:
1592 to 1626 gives 0.7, 386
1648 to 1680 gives 1.8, 331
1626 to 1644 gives 0.3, 367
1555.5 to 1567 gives -0.7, 459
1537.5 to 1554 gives -2.4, 509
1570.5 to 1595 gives -0.7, 427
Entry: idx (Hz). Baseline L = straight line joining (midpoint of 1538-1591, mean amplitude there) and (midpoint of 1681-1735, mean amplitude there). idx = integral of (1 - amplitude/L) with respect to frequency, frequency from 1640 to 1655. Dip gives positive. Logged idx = 1.8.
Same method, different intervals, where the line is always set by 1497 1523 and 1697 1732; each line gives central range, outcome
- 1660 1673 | 0.87 Hz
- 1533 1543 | -1.99 Hz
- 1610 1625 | 0.87 Hz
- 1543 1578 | -1.85 Hz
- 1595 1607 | 0.39 Hz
